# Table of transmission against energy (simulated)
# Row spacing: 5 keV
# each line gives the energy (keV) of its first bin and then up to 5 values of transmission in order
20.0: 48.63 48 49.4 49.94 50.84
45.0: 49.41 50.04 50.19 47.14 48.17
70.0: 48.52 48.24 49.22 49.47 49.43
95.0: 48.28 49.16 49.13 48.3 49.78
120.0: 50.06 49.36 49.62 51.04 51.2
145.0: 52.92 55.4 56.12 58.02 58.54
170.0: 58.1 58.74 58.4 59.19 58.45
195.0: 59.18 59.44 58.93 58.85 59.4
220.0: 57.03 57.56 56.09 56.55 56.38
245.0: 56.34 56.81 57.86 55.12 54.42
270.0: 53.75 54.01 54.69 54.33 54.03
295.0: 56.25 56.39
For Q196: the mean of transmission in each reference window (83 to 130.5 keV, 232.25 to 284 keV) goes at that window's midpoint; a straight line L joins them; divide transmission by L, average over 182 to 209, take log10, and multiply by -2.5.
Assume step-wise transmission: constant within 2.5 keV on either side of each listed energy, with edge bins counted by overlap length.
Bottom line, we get -0.12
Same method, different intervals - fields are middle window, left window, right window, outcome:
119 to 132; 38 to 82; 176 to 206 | 0.09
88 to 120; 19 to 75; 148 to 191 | 0.09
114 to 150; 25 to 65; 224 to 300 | 0.02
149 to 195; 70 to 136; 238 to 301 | -0.12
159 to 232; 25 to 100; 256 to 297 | -0.11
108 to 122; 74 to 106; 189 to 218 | 0.04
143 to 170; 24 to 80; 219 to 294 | -0.08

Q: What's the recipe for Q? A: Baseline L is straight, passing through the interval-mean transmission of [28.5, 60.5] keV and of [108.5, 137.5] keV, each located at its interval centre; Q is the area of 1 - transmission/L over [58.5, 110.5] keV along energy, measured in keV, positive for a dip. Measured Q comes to 1.1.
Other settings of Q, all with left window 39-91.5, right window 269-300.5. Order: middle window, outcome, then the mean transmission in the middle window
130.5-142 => 0.0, 50.9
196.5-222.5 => -2.9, 58.7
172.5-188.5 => -2.1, 58.8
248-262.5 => -0.7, 56.6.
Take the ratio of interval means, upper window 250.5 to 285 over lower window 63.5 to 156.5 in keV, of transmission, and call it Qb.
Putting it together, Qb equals 1.10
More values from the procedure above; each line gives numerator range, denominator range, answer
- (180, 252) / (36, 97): 1.18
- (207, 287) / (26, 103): 1.14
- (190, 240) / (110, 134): 1.17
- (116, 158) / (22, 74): 1.06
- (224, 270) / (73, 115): 1.15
